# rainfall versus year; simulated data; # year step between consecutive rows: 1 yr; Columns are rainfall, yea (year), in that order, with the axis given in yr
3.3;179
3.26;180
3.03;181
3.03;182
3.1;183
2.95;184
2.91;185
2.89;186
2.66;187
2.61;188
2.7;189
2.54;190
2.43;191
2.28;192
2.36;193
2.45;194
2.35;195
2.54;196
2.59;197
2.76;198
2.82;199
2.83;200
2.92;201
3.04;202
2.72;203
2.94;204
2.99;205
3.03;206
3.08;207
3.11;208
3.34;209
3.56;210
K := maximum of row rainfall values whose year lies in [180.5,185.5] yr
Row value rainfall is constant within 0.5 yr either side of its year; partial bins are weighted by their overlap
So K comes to 3.1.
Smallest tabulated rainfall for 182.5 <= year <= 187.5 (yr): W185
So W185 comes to 2.66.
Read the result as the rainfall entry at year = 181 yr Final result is 3.03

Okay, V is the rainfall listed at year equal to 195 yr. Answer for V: 2.35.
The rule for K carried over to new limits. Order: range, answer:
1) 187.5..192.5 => 2.7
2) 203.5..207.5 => 3.08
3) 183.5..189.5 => 2.95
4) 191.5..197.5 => 2.59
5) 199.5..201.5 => 2.92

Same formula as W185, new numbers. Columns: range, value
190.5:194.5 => 2.28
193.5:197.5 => 2.35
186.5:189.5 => 2.61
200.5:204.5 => 2.72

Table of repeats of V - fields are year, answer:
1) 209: 3.34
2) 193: 2.36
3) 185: 2.91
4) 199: 2.82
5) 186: 2.89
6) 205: 2.99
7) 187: 2.66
